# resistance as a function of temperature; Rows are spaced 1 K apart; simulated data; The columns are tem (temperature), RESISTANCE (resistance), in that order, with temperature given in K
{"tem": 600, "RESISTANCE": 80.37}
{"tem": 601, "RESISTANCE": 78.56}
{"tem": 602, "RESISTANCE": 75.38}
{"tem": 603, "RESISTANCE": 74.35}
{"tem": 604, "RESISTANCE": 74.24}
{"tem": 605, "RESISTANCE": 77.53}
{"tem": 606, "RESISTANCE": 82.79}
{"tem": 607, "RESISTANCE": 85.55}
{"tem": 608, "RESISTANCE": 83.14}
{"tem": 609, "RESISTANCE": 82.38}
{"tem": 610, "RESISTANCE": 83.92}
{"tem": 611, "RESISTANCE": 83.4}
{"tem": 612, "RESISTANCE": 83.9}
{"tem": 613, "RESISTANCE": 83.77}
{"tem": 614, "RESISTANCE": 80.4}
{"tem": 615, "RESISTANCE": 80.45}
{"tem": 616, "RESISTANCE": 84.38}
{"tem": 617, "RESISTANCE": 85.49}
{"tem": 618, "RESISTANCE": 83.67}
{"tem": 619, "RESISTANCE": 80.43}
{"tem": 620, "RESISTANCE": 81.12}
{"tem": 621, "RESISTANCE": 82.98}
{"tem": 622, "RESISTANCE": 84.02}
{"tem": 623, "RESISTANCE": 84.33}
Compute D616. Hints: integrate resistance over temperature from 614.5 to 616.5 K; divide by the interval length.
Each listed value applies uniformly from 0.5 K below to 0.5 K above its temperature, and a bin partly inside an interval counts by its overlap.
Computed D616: 82.4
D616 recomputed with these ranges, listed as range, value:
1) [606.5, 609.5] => 83.7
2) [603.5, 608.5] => 80.7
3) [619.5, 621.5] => 82.1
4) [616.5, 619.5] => 83.2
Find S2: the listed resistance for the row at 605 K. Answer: 77.53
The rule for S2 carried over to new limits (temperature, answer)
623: 84.33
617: 85.49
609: 82.38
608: 83.14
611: 83.4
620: 81.12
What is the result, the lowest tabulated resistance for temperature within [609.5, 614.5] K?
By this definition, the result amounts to 80.4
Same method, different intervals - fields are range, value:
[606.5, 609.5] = 82.38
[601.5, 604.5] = 74.24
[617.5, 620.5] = 80.43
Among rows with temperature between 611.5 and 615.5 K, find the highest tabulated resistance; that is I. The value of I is 83.9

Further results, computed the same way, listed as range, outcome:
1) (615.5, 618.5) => 85.49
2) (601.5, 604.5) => 75.38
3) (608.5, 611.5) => 83.92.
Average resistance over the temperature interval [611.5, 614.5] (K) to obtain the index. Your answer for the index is 82.7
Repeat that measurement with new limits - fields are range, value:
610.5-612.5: 83.7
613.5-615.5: 80.4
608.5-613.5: 83.5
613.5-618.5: 82.9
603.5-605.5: 75.9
